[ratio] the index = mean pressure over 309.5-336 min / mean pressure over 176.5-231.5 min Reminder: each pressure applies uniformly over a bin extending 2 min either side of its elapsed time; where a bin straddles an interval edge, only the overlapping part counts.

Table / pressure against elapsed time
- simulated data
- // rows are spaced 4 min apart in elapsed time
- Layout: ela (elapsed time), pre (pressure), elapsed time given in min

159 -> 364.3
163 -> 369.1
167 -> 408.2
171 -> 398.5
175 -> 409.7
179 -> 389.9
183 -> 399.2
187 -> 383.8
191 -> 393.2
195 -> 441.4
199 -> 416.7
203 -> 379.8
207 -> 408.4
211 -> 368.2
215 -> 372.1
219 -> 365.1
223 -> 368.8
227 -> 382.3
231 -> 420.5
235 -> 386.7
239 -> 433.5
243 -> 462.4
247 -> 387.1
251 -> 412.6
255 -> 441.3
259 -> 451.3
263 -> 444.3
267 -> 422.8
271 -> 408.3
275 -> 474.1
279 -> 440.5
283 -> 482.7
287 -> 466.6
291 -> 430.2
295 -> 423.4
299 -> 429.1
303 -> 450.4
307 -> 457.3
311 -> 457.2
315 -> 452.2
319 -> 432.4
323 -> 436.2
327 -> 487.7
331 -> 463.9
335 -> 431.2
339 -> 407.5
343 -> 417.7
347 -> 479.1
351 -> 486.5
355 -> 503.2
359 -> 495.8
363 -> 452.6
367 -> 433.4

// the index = 1.2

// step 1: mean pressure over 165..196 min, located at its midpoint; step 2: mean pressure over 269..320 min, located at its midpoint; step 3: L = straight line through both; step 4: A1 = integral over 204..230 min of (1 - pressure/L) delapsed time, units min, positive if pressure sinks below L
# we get 2.31 min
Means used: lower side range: 402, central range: 379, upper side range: 447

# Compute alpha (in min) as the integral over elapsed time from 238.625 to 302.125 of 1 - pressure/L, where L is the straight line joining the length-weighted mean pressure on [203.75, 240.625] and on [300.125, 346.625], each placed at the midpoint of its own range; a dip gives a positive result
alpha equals -3.5 min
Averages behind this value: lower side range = 389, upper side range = 446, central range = 438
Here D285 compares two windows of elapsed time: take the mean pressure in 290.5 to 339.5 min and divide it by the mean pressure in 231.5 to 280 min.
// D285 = 1.03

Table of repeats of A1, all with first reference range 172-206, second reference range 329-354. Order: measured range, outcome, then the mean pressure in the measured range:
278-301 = -0.65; 446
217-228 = 1.10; 371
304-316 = -0.42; 455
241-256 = -0.15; 425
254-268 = -0.55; 441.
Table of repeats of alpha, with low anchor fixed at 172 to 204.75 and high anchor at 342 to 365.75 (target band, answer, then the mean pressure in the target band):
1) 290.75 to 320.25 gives 0.66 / 442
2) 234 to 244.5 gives -0.14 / 430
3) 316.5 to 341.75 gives 1.10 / 443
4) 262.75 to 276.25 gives 0.08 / 434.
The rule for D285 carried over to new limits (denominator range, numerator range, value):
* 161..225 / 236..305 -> 1.12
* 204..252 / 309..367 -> 1.15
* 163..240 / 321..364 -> 1.17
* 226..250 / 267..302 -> 1.07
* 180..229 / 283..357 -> 1.16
